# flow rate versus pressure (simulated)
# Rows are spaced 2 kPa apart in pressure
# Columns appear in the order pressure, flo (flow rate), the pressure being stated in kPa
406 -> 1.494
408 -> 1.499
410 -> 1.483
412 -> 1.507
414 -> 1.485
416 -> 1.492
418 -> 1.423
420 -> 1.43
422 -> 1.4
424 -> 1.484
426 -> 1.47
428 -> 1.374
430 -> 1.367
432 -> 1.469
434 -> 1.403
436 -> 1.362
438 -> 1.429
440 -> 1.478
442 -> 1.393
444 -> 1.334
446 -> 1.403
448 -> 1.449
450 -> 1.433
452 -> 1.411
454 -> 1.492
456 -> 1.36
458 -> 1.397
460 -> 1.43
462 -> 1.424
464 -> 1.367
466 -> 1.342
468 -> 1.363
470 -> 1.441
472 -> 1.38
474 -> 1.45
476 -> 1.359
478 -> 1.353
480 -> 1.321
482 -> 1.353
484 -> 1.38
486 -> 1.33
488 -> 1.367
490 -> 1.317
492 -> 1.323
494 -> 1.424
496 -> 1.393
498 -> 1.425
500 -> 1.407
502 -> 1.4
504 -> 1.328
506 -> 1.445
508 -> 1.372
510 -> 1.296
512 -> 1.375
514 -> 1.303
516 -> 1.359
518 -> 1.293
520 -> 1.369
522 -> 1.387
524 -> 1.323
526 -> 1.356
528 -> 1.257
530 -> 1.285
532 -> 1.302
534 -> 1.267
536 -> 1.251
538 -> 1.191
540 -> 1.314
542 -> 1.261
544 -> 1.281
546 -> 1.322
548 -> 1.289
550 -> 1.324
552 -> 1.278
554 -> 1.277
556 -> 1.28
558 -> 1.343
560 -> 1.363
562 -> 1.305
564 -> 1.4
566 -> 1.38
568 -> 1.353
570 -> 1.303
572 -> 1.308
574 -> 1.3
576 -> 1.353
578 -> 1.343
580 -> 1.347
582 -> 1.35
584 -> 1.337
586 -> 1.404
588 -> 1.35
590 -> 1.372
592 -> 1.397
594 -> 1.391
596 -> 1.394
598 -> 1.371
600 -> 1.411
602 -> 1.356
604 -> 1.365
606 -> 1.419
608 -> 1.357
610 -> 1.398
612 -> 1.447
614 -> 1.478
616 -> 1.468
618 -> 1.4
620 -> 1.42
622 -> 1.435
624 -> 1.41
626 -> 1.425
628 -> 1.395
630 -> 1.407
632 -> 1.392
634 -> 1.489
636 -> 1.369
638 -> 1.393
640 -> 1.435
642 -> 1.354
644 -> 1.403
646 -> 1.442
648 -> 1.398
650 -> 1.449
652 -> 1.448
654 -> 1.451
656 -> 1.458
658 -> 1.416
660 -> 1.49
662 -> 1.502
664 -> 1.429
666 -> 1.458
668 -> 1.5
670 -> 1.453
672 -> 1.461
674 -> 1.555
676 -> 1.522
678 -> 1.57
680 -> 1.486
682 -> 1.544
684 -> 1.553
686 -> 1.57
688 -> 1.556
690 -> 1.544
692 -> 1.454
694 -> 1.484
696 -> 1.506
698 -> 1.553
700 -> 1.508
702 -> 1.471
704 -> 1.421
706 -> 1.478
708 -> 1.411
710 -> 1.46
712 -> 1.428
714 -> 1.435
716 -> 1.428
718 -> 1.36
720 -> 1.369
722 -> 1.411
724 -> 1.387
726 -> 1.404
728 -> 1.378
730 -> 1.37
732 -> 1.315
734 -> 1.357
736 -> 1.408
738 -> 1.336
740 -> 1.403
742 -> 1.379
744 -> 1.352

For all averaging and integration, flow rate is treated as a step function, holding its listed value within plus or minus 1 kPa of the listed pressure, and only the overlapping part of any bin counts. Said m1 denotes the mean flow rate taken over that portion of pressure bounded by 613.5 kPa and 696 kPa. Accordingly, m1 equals 1.46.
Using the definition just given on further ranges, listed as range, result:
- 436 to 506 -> 1.39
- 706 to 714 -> 1.44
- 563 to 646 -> 1.39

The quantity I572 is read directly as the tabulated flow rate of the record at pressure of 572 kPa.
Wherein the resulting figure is 1.308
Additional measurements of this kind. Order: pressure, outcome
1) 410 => 1.483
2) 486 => 1.33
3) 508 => 1.372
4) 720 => 1.369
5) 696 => 1.506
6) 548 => 1.289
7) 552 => 1.278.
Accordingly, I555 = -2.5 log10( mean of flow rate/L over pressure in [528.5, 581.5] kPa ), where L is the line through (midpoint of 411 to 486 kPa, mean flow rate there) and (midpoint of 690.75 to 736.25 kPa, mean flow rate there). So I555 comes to 0.09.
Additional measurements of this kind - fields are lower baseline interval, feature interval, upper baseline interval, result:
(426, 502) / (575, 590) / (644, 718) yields 0.06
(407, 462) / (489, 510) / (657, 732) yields 0.05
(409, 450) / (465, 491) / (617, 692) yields 0.06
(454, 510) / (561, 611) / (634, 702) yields 0.06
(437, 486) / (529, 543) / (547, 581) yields 0.06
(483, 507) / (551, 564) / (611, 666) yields 0.07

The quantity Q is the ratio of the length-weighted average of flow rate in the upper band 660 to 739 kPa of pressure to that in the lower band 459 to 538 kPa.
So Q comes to 1.08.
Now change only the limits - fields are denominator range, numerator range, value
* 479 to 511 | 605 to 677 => 1.05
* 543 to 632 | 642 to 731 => 1.07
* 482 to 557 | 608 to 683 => 1.09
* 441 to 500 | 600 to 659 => 1.02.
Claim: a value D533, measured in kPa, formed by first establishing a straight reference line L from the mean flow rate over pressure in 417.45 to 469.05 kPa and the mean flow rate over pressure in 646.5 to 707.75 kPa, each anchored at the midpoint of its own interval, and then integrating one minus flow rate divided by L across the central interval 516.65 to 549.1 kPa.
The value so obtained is 3.2 kPa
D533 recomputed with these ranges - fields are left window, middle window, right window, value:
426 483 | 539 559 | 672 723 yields 1.9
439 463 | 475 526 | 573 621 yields 1.7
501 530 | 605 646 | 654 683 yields 0.9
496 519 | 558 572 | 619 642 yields 0.4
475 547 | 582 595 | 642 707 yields 0.3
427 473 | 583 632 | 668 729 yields 1.6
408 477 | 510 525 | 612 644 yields 0.8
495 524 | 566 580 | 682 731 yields 0.6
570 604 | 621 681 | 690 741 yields -2.4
